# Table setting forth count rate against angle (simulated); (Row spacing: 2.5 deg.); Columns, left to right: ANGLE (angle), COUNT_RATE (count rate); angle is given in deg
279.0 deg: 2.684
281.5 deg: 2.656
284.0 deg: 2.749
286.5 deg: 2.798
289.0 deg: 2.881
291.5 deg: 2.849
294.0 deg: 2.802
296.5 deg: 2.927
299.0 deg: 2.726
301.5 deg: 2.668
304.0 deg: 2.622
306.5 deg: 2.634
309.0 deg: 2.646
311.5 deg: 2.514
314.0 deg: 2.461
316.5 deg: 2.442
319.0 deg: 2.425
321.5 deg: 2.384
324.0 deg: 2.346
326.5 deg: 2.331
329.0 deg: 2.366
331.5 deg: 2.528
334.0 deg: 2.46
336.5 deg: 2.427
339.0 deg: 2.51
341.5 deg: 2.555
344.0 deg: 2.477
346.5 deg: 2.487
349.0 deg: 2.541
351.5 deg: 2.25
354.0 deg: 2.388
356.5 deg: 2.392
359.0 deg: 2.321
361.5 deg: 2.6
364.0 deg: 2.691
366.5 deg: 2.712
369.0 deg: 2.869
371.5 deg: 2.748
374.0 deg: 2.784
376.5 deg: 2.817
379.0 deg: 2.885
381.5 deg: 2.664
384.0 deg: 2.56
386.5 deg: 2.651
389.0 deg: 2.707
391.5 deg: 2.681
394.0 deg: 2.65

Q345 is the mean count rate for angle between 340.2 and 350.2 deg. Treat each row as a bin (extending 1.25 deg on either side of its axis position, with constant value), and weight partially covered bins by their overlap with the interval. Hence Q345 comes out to 2.51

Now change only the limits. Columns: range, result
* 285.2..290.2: 2.84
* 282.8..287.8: 2.77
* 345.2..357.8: 2.41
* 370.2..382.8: 2.78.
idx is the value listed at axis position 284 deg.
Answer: 2.749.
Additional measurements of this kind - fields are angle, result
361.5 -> 2.6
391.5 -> 2.681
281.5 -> 2.656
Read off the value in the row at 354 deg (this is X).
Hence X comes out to 2.388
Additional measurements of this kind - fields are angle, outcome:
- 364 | 2.691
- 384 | 2.56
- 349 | 2.541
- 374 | 2.784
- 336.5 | 2.427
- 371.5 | 2.748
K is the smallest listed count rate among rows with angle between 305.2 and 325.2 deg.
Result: 2.346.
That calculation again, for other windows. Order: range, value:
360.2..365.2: 2.6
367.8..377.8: 2.748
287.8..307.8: 2.622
